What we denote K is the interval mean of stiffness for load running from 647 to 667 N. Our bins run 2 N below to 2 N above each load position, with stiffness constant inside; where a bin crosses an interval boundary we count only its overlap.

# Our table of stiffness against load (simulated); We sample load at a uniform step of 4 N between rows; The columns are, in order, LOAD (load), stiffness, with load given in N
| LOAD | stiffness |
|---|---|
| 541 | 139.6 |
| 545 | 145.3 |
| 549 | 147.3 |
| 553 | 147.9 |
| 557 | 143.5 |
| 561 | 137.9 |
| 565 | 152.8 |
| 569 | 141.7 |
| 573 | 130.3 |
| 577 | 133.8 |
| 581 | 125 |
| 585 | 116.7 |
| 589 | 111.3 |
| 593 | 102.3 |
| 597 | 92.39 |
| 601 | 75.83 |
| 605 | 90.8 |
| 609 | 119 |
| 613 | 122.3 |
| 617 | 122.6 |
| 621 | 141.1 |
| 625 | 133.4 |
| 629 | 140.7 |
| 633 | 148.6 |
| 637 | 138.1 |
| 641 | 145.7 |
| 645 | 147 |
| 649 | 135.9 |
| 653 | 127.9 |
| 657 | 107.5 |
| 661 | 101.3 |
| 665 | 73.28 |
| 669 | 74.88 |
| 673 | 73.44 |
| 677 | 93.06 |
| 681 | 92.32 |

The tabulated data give 109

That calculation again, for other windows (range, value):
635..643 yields 142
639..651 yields 143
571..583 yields 130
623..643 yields 141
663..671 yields 74.1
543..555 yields 147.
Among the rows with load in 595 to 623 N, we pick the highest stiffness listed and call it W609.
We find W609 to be 141.1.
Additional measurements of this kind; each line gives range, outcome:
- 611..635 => 148.6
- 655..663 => 107.5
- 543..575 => 152.8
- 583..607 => 116.7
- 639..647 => 147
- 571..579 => 133.8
